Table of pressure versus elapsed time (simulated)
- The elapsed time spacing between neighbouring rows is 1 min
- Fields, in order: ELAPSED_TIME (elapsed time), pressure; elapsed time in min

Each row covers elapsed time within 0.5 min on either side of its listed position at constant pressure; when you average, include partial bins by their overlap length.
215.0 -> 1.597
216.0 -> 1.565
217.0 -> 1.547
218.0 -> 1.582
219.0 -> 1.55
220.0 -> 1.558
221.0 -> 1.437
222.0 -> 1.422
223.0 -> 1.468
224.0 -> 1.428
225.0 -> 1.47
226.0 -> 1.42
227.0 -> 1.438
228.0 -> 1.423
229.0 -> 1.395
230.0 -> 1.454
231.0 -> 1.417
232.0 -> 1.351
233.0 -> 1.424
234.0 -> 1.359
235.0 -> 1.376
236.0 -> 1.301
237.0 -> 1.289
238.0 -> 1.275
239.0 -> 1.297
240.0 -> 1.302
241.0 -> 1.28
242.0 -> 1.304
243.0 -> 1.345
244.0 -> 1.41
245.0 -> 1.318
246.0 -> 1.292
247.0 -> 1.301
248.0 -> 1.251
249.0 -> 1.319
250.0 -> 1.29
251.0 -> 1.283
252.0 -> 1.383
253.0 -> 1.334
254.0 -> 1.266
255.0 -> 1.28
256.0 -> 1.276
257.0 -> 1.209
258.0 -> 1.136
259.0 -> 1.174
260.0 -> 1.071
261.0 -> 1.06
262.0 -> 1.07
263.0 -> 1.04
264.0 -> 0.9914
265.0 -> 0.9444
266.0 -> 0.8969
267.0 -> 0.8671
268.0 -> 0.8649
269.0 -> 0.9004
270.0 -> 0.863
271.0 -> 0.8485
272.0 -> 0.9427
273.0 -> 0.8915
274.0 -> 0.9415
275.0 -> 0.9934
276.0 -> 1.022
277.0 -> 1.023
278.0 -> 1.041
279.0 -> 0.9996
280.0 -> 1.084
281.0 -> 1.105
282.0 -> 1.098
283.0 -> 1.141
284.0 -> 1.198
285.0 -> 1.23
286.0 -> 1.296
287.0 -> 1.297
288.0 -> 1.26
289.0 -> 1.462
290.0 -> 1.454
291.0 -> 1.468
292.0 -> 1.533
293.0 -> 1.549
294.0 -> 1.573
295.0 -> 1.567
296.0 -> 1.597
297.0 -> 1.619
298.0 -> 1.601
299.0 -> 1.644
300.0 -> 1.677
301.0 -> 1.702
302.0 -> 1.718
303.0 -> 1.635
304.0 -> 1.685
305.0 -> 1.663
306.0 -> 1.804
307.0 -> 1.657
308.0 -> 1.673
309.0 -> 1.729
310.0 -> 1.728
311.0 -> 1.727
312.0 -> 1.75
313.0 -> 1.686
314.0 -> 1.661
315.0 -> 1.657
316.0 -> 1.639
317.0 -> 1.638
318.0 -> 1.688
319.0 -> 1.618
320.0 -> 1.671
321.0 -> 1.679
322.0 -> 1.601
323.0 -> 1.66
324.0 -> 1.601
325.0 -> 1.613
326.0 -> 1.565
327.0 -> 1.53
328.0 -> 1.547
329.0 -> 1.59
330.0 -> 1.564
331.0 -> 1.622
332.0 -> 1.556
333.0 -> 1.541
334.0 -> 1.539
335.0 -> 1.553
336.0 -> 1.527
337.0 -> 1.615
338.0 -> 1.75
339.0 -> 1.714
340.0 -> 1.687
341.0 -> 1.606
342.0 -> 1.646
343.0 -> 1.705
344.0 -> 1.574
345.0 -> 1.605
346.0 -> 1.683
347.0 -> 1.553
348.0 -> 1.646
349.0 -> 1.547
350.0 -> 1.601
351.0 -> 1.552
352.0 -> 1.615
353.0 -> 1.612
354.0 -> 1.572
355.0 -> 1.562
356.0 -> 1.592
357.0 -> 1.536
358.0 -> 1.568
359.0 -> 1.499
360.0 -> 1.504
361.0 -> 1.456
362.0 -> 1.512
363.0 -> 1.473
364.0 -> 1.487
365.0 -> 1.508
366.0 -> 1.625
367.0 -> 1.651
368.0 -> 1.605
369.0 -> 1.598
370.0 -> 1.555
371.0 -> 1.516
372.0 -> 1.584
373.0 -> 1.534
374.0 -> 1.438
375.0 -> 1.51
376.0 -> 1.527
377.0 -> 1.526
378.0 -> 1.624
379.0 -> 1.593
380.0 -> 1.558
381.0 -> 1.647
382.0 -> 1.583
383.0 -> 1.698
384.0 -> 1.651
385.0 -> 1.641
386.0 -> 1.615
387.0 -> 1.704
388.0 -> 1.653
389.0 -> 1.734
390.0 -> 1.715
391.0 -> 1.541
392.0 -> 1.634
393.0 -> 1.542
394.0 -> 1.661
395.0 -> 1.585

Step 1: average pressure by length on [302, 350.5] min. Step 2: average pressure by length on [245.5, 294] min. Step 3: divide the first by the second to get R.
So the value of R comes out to 1.42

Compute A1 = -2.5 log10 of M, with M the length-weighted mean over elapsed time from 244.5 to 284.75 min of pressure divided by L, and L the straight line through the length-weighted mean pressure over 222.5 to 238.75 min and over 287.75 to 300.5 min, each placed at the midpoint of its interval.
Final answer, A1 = 0.31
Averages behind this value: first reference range 1.39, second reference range 1.54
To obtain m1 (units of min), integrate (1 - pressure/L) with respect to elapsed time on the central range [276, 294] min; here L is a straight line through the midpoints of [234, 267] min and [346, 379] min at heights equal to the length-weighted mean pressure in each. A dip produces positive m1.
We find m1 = 1.1 min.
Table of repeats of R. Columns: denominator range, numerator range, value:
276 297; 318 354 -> 1.24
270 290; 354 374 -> 1.40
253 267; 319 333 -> 1.44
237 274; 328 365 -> 1.37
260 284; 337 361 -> 1.62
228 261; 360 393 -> 1.21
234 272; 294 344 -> 1.39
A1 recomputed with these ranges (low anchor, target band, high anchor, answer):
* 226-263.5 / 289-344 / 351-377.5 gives -0.13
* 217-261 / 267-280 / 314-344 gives 0.46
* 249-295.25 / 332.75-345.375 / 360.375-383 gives -0.14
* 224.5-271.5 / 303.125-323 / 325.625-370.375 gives -0.15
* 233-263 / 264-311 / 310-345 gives 0.11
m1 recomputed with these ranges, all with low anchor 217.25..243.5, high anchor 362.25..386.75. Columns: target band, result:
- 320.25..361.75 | -1.6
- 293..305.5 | -1.3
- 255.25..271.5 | 4.8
